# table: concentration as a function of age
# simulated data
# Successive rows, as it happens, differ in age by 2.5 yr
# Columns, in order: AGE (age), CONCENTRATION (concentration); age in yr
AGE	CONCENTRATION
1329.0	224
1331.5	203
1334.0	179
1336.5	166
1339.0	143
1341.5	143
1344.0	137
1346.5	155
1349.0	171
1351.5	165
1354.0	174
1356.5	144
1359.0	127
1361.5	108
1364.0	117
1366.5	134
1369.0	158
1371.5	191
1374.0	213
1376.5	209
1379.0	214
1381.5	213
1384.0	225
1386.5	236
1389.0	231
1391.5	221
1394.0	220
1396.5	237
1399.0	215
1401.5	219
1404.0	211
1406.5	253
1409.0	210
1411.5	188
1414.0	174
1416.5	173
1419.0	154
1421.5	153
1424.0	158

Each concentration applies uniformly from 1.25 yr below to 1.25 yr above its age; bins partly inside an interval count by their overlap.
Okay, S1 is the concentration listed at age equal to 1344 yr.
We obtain 137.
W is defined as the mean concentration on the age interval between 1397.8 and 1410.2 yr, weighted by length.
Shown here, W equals 222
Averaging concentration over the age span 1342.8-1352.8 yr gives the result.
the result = 157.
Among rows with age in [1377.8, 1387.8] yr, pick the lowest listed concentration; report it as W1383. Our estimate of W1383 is 213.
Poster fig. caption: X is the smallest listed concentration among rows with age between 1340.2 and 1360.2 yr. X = 127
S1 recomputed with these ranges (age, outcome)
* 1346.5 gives 155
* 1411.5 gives 188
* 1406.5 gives 253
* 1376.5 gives 209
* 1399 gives 215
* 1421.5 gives 153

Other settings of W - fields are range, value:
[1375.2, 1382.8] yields 212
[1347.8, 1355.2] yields 170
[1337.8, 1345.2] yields 141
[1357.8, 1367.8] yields 122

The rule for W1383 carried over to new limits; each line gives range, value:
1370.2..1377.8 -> 191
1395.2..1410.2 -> 210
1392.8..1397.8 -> 220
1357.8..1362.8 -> 108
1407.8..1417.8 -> 173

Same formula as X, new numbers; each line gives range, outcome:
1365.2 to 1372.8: 134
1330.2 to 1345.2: 137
